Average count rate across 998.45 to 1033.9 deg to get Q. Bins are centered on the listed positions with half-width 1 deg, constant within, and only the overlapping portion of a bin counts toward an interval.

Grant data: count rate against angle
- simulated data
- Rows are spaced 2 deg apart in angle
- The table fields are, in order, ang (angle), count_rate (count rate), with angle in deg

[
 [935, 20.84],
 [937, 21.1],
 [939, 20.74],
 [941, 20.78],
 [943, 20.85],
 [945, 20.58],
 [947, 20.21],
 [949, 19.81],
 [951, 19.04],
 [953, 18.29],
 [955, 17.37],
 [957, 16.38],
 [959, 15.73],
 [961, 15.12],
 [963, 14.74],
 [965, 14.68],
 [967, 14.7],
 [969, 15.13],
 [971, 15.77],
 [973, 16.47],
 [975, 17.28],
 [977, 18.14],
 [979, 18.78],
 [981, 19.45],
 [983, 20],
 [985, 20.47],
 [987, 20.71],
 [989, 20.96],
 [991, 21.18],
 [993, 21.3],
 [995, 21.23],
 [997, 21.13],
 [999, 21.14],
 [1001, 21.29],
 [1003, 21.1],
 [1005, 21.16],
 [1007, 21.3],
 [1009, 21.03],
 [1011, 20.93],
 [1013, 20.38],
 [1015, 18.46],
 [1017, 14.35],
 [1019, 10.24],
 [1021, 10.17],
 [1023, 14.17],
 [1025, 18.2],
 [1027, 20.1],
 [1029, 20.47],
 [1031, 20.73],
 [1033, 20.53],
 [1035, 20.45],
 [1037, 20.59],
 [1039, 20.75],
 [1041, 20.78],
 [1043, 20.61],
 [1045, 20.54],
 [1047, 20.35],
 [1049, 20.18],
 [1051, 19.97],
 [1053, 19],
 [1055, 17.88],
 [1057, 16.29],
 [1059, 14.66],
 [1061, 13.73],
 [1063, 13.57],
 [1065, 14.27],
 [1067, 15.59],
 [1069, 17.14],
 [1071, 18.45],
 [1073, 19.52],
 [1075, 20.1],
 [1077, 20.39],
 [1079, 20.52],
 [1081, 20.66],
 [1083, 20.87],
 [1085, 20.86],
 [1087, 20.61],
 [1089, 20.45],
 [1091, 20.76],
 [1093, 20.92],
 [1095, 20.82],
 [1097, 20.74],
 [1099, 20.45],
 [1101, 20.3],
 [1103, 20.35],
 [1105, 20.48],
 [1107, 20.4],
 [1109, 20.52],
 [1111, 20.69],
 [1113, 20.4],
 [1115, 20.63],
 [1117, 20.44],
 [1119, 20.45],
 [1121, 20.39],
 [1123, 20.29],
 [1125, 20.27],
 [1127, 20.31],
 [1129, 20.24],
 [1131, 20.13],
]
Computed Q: 18.6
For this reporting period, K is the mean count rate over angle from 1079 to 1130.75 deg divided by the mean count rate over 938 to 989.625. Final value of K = 1.13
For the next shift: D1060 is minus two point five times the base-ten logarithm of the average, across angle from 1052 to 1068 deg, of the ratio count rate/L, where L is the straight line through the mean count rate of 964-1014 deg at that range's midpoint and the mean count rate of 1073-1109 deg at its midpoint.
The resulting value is 0.28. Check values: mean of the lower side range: 19.4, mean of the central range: 15.6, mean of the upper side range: 20.5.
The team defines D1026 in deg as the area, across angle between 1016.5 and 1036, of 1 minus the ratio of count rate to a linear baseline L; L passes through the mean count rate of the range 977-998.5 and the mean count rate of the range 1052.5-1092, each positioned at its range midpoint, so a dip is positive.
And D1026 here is 2.4 deg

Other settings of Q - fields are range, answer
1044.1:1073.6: 17.4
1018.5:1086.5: 18.4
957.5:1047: 18.7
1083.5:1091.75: 20.7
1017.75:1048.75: 18.6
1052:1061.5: 16.4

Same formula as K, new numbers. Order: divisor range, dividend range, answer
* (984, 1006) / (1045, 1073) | 0.82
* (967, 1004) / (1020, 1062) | 0.96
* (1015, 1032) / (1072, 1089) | 1.26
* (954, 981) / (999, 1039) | 1.16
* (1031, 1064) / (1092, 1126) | 1.09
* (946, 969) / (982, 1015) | 1.24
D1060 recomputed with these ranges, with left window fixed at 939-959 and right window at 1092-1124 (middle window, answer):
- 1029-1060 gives 0.02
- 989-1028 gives 0.04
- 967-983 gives 0.12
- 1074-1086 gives -0.02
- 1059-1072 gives 0.29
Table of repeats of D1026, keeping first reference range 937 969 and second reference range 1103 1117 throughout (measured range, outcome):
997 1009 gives -1.55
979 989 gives -0.89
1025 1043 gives -1.08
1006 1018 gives -0.32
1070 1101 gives -0.46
